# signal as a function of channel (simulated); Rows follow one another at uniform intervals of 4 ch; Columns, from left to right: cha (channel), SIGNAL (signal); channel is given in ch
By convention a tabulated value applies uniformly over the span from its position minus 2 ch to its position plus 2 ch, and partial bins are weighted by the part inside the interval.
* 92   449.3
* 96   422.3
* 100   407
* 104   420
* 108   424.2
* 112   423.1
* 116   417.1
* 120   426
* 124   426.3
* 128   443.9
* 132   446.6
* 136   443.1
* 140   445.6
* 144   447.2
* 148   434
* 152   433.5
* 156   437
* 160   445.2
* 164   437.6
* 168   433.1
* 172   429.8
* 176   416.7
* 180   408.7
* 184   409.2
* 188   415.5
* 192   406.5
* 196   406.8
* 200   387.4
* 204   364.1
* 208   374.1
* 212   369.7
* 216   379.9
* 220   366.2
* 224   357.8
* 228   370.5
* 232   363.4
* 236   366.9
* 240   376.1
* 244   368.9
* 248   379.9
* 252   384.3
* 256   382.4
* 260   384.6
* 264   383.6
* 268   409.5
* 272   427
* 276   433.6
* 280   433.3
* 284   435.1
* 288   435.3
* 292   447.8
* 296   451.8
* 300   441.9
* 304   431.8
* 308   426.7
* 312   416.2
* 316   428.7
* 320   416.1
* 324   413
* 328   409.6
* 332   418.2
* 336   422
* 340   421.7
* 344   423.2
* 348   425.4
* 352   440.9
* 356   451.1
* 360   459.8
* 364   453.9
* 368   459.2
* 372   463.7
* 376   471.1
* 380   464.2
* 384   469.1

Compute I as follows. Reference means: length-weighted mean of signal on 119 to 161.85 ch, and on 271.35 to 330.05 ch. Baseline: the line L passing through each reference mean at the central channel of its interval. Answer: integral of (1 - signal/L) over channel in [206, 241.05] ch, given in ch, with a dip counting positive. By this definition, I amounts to 5.3 ch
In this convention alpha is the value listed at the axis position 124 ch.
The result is 426.3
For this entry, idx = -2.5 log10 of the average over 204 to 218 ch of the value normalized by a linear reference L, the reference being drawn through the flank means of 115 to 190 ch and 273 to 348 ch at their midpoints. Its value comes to 0.15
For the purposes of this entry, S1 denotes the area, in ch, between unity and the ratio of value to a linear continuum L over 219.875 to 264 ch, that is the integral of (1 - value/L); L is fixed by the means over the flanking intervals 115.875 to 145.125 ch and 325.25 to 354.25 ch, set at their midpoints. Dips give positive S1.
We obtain 5.8 ch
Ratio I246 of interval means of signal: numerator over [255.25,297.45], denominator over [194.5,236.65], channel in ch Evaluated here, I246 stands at 1.1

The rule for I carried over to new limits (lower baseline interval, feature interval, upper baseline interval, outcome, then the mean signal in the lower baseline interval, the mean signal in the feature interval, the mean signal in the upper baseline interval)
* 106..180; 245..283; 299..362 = 2.4 ch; 433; 402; 428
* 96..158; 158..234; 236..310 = 4.6 ch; 431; 397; 412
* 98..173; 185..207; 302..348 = 1.7 ch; 433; 396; 421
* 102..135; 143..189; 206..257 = -2.7 ch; 429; 429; 372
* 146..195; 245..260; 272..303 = 1.8 ch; 425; 382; 439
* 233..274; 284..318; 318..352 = -2.5 ch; 386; 435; 420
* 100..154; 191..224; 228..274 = 1.7 ch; 432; 380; 384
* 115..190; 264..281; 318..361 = 0.3 ch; 432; 420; 427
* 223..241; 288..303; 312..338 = -1.6 ch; 367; 445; 418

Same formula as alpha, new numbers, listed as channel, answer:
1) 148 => 434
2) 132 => 446.6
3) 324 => 413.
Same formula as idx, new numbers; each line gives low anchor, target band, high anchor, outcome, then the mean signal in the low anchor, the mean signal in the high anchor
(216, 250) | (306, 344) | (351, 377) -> 0.030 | 369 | 457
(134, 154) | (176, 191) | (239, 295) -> 0.047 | 441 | 407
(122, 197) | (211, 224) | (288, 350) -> 0.160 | 430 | 427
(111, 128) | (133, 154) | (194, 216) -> -0.071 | 426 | 380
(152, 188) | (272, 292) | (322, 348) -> -0.035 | 427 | 419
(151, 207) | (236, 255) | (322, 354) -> 0.114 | 415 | 422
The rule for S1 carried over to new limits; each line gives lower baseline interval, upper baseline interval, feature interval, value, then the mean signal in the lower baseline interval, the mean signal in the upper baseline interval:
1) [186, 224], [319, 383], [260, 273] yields 0.2 ch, 384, 439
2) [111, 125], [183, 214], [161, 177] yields -1.1 ch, 423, 391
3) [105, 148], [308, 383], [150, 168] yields -0.1 ch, 434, 437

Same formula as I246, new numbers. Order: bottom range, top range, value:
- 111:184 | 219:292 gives 0.91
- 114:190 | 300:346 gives 0.98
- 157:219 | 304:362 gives 1.05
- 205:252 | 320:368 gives 1.16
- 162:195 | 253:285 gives 0.98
